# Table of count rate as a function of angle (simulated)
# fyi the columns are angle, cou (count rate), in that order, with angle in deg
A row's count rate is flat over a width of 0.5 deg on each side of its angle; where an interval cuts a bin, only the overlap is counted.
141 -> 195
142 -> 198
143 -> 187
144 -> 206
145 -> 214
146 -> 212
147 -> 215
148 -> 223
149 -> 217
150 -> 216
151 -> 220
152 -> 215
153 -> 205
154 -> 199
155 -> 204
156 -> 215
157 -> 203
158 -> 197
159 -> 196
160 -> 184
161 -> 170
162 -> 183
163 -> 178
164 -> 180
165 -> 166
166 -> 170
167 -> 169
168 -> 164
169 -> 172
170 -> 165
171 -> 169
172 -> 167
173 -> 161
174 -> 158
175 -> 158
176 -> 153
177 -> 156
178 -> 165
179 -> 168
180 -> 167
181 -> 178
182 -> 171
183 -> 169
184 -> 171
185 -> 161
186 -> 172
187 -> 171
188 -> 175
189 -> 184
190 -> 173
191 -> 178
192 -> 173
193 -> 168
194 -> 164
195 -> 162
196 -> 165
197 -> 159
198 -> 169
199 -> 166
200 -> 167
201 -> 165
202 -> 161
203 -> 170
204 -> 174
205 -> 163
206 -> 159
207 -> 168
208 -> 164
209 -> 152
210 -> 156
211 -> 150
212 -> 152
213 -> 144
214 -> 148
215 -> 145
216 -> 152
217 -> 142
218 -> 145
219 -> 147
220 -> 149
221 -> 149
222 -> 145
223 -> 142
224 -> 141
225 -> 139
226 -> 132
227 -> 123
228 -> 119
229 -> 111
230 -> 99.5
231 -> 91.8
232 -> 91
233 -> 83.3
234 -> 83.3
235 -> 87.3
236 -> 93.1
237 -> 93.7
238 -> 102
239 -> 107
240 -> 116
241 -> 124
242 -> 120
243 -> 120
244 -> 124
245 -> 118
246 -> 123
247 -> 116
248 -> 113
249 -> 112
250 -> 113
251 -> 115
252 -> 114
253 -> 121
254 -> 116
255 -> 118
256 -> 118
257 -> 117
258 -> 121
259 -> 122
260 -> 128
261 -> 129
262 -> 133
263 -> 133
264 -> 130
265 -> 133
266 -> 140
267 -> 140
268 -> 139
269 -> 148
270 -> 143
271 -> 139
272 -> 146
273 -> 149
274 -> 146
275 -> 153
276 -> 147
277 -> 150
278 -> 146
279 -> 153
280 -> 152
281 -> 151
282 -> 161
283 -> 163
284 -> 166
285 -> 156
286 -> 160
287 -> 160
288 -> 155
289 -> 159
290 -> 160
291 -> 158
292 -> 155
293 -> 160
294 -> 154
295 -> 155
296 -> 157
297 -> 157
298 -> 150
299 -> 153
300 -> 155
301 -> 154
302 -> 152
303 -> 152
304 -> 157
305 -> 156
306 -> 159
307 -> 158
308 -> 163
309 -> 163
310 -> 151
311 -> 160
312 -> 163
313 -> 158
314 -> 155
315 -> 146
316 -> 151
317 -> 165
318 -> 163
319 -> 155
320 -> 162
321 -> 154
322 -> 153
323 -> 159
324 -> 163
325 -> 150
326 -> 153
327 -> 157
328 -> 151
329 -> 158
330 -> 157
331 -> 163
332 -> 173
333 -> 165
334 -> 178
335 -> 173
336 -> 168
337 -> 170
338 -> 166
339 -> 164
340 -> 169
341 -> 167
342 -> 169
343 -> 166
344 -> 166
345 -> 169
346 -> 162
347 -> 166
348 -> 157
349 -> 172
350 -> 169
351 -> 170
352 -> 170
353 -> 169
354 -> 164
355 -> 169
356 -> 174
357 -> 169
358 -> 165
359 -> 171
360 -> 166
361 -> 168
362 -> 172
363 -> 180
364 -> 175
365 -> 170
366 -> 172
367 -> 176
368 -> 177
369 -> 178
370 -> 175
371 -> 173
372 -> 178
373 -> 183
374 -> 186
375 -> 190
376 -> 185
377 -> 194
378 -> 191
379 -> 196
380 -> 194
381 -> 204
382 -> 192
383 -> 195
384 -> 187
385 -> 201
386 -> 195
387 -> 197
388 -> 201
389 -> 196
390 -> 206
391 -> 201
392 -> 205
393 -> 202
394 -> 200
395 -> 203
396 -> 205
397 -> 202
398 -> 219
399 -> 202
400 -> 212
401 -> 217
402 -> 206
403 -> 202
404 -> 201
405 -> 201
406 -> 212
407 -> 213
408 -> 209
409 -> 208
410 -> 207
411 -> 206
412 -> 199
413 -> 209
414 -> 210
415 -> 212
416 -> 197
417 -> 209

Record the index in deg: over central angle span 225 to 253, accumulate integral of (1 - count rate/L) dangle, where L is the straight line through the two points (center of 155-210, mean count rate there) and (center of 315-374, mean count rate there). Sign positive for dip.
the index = 9.8 deg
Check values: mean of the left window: 171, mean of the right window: 167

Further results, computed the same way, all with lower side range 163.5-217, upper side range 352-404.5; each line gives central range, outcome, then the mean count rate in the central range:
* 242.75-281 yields 9.34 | 131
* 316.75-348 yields 3.37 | 163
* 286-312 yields 3.16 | 157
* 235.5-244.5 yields 3.15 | 111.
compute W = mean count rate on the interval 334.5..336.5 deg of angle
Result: 170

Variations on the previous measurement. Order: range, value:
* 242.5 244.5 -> 122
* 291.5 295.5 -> 156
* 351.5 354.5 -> 168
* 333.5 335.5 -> 176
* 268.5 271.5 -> 143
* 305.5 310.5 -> 159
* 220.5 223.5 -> 145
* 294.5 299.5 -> 154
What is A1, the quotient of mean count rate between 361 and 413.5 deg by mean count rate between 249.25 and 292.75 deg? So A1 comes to 1.39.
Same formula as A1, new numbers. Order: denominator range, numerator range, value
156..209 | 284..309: 0.92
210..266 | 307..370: 1.34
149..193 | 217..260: 0.66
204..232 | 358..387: 1.29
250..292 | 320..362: 1.17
